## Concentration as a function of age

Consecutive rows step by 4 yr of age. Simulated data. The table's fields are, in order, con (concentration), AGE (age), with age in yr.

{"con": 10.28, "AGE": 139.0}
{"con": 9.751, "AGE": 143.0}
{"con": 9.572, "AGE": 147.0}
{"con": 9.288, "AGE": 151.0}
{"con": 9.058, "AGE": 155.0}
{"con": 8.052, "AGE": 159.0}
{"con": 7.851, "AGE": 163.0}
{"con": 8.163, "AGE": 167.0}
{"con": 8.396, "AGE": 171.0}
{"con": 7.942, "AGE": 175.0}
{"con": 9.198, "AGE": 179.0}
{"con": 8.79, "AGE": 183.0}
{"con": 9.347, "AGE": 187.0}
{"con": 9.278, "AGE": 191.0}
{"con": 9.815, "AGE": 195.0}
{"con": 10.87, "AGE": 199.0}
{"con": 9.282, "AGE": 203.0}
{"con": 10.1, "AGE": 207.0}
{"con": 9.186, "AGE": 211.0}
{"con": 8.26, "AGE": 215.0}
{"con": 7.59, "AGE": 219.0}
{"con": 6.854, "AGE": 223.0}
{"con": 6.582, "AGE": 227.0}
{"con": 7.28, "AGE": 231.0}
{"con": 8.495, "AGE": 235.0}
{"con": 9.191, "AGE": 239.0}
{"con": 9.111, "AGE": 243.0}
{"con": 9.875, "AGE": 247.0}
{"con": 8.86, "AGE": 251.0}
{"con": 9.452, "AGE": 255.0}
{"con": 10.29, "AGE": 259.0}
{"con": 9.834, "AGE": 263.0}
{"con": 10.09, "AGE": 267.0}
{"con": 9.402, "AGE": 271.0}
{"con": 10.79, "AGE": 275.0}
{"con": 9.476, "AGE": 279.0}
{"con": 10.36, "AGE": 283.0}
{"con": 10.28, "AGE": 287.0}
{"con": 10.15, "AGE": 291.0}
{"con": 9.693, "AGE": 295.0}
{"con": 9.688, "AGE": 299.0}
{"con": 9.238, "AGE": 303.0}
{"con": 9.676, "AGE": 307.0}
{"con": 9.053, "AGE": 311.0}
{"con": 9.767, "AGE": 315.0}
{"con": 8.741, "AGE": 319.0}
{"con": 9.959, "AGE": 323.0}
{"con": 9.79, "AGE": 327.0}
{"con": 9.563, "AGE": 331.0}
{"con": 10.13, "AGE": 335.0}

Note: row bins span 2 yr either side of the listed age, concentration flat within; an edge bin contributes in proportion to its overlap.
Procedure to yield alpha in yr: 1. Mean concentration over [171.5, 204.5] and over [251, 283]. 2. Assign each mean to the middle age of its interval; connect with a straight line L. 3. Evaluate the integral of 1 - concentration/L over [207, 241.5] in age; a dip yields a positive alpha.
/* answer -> 5.3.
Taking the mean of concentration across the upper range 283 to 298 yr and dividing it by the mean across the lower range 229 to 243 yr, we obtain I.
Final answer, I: 1.19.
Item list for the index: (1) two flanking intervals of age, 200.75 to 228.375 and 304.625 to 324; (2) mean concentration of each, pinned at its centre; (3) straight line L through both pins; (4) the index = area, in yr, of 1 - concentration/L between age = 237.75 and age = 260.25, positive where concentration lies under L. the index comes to -1.9 yr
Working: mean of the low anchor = 8.33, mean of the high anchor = 9.41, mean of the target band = 9.44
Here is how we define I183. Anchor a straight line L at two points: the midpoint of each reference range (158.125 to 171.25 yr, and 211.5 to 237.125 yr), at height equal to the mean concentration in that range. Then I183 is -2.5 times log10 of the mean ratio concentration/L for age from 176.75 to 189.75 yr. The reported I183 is -0.15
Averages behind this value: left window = 8.08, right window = 7.62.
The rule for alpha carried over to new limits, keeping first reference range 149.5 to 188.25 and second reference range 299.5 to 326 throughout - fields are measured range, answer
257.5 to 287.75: -2.81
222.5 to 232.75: 2.33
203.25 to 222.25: 0.30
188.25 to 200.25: -1.59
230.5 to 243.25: 0.58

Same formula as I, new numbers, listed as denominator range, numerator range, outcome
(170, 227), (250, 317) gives 1.11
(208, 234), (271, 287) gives 1.30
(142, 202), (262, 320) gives 1.08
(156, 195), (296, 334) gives 1.10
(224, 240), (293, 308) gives 1.24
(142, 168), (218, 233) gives 0.80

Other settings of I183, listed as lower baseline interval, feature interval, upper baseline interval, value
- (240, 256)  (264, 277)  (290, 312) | -0.072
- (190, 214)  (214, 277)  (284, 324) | 0.093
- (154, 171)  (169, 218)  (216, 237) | -0.172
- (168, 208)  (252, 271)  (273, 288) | 0.024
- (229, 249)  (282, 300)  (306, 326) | -0.091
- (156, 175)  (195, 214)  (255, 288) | -0.110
